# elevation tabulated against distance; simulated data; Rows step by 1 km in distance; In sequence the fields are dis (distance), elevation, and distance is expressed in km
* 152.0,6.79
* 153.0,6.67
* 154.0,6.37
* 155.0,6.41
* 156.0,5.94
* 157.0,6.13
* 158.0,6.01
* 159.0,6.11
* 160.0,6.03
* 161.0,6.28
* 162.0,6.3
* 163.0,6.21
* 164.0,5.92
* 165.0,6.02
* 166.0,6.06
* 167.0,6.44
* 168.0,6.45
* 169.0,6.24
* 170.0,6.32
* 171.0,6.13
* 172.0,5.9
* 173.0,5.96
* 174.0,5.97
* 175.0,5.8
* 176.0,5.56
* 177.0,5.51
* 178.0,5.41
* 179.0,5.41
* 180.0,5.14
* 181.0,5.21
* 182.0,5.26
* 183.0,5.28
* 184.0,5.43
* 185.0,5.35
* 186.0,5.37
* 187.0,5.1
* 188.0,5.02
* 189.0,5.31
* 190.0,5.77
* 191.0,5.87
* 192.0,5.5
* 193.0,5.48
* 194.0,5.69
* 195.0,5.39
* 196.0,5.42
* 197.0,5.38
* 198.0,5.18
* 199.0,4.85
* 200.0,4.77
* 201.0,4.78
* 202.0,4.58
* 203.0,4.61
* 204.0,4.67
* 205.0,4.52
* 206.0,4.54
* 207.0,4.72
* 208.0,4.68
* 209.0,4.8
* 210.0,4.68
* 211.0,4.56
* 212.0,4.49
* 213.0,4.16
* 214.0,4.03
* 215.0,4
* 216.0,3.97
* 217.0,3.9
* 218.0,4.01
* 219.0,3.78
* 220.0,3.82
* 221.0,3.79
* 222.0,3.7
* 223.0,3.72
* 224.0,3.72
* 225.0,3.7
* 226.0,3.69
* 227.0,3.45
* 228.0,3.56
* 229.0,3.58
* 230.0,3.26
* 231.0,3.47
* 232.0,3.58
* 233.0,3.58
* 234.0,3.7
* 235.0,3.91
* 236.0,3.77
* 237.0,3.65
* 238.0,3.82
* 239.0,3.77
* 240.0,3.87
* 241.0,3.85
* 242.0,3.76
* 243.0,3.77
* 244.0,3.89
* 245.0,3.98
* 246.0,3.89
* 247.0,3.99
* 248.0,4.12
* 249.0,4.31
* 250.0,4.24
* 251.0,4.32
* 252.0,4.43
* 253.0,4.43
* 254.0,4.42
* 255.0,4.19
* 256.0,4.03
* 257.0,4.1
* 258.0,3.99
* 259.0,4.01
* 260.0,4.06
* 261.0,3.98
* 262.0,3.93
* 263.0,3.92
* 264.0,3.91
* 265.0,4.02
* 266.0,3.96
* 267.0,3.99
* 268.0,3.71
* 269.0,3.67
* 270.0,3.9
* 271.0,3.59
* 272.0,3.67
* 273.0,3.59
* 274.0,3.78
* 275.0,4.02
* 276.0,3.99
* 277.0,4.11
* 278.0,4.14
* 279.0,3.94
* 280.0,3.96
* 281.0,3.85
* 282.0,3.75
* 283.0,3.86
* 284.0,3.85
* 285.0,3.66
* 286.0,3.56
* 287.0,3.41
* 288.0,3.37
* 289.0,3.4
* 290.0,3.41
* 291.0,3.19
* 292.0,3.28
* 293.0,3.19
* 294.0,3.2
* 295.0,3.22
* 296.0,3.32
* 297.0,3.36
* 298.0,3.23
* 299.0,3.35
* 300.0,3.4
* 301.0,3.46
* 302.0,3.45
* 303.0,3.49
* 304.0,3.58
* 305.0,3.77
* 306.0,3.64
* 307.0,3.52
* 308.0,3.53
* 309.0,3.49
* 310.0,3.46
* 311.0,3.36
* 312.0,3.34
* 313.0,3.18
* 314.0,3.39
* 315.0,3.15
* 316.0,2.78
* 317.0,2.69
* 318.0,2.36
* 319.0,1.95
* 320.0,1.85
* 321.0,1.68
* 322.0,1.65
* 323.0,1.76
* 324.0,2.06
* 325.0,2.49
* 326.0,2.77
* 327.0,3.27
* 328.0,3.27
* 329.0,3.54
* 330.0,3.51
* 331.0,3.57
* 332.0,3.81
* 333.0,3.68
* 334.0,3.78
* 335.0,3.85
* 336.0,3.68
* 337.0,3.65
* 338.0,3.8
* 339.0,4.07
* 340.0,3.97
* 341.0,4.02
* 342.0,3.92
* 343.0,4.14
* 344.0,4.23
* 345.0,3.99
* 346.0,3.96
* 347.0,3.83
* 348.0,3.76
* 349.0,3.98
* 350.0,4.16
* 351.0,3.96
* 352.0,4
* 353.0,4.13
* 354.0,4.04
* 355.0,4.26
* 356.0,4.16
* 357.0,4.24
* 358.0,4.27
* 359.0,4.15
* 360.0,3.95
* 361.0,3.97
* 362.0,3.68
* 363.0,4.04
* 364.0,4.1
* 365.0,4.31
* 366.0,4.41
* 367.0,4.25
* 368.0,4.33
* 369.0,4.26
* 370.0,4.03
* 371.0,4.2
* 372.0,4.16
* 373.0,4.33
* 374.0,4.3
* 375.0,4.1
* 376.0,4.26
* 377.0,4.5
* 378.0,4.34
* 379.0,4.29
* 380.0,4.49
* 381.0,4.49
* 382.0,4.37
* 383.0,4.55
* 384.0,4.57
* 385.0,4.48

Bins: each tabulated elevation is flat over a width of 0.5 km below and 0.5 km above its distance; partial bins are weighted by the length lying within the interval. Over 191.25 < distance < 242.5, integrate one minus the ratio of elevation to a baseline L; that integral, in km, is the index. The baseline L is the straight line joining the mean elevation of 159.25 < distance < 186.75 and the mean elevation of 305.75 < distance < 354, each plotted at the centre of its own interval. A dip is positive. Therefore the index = 9.0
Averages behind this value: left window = 5.81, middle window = 4.24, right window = 3.37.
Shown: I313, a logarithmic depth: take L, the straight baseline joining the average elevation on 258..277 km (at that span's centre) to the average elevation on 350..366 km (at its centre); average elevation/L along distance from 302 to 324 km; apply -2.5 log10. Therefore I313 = 0.336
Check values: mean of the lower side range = 3.88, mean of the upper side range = 4.1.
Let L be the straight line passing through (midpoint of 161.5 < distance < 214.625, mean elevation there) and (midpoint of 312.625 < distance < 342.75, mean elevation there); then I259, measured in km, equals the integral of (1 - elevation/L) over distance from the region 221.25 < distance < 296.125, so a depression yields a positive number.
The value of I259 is 7.1 km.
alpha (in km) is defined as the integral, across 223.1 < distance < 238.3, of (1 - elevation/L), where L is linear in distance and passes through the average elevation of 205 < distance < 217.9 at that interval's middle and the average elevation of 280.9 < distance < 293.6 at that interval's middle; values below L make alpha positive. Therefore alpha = 1.9 km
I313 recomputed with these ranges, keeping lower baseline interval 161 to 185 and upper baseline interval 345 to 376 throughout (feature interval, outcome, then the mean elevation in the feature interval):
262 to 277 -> 0.27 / 3.85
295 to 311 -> 0.32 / 3.46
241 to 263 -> 0.24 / 4.08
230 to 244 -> 0.37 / 3.72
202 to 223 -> 0.27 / 4.27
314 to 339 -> 0.43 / 2.97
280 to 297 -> 0.34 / 3.48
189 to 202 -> 0.06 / 5.31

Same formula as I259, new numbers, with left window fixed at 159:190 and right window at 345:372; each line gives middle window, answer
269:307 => 9.14 km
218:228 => 3.01 km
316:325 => 4.80 km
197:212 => 2.07 km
